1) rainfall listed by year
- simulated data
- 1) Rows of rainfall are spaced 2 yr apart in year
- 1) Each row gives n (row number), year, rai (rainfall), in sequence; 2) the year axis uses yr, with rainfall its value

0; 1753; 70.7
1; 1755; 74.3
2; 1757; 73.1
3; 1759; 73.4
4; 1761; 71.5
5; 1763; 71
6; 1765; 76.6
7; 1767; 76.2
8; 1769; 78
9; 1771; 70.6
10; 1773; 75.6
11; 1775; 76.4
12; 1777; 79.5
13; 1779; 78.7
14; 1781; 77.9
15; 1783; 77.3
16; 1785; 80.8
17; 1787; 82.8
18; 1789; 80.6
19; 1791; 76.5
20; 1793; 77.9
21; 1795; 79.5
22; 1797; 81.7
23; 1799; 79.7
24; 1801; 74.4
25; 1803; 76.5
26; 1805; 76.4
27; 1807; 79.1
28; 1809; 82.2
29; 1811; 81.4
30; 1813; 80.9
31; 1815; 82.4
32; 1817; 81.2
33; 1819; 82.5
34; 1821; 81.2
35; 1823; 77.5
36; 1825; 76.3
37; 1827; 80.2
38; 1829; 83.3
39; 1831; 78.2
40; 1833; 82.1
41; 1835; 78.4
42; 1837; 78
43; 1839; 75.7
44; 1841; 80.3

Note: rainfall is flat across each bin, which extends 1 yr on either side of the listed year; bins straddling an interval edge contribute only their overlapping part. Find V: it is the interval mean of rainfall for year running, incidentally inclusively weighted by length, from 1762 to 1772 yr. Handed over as 74.5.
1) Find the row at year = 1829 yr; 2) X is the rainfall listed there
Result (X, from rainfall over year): 83.3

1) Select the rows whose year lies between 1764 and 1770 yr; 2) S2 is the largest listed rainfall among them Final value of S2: 78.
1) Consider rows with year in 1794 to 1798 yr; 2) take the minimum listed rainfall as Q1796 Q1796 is 79.5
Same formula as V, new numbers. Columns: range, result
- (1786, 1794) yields 79.4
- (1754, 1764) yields 72.7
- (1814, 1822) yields 81.8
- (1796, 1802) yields 78.6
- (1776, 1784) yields 78.3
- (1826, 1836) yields 80.4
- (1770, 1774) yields 73.1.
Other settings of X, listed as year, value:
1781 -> 77.9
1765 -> 76.6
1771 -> 70.6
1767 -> 76.2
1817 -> 81.2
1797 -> 81.7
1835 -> 78.4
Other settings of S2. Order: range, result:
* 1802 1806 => 76.5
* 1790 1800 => 81.7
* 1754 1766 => 76.6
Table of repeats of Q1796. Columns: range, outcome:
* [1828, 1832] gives 78.2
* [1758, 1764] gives 71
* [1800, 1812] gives 74.4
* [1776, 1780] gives 78.7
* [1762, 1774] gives 70.6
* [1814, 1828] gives 76.3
